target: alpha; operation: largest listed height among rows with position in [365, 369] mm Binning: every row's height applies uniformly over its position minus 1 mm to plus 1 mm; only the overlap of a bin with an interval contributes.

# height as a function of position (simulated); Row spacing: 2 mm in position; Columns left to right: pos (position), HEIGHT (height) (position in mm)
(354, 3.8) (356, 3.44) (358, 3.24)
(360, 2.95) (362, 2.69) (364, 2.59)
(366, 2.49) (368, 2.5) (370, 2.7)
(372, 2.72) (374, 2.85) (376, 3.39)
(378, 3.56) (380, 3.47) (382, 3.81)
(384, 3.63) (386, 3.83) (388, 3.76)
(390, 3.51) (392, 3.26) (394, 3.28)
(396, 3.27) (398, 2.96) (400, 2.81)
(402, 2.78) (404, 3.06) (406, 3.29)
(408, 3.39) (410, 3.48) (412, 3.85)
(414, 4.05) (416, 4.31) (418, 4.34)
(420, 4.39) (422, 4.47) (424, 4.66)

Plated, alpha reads 2.5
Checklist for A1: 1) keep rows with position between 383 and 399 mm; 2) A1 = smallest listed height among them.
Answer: 2.96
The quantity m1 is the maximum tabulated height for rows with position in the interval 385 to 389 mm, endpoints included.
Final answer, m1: 3.83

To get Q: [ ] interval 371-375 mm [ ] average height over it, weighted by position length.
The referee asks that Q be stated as 2.79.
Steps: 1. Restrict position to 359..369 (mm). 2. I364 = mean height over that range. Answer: 2.64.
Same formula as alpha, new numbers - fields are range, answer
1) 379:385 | 3.81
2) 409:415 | 4.05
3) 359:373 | 2.95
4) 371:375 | 2.85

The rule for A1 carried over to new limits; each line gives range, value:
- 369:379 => 2.7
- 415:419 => 4.31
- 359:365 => 2.59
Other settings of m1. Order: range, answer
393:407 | 3.29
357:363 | 3.24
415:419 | 4.34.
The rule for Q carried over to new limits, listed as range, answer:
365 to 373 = 2.6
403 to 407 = 3.17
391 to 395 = 3.27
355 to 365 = 2.98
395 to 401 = 3.01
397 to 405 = 2.9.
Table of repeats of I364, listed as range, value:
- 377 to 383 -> 3.61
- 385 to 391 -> 3.7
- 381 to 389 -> 3.76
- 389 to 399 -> 3.26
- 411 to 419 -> 4.14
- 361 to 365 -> 2.64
